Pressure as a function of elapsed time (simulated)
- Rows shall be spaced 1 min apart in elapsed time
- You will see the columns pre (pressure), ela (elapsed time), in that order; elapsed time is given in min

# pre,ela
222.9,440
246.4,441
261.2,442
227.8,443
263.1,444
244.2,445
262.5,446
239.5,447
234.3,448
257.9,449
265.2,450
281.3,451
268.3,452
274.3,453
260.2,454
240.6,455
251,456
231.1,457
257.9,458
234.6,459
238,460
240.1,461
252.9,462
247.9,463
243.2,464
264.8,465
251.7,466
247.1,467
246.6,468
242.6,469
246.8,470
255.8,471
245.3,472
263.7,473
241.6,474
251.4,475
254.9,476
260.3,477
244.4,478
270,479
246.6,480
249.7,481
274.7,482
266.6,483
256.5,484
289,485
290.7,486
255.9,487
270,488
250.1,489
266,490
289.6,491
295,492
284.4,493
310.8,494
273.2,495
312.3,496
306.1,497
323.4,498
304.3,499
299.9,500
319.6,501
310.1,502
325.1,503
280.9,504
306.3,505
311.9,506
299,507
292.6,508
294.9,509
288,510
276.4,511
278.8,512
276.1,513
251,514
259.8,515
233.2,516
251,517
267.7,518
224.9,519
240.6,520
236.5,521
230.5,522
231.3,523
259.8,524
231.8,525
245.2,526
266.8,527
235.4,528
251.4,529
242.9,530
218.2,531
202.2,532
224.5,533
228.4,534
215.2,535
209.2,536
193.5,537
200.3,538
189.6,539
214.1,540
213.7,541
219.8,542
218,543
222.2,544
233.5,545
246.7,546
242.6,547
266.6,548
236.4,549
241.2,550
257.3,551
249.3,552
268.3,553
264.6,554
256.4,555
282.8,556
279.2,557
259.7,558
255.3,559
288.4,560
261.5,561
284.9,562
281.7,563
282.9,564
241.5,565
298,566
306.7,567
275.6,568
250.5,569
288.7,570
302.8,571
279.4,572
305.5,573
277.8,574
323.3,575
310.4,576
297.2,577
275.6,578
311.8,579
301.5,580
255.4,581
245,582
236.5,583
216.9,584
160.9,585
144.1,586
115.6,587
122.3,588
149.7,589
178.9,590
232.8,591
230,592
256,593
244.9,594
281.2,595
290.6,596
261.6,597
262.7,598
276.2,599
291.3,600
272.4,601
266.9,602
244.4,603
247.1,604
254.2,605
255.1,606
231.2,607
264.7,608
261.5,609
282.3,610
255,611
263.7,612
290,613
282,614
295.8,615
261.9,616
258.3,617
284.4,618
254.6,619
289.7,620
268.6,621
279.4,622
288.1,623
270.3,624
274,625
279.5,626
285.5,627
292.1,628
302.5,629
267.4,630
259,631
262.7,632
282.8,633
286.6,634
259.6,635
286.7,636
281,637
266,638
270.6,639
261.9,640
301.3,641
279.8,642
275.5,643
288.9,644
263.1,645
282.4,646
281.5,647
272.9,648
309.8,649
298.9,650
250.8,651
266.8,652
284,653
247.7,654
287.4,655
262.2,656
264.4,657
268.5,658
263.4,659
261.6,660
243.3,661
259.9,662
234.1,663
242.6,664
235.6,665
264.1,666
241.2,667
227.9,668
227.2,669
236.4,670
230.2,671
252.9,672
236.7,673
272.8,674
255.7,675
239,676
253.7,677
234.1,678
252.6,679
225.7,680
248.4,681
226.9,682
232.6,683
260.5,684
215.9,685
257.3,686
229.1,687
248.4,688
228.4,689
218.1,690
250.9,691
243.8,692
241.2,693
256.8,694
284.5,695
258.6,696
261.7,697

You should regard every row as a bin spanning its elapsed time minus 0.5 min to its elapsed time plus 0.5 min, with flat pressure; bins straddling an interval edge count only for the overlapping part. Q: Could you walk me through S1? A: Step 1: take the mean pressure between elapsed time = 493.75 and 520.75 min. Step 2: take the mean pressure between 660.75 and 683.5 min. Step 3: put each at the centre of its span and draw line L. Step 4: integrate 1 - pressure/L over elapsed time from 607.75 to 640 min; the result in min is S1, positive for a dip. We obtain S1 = -2.6 min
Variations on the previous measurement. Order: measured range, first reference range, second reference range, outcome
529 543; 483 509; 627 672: 3.5 min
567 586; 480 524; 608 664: 0.3 min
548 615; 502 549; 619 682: -0.8 min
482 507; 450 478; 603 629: -3.5 min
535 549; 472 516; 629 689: 2.7 min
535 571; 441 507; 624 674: 2.1 min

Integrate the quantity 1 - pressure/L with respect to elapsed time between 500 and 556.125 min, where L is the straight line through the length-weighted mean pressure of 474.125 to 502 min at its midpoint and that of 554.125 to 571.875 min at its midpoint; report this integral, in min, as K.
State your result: 5.34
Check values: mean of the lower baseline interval 278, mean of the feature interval 251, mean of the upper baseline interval 276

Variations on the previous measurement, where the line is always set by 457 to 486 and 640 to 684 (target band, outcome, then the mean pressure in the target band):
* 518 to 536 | 1.41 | 235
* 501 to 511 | -1.83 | 301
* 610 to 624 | -0.98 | 275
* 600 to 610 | -0.08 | 258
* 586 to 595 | 2.20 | 194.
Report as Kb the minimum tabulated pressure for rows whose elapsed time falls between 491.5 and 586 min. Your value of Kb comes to 144.1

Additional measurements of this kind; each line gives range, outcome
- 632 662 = 243.3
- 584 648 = 115.6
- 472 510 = 241.6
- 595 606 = 244.4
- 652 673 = 227.2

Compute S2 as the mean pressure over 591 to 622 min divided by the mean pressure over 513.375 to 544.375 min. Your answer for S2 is 1.2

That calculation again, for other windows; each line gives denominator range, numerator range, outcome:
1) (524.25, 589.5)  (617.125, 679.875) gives 1.08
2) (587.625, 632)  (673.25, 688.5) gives 0.93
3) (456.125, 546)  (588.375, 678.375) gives 1.02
